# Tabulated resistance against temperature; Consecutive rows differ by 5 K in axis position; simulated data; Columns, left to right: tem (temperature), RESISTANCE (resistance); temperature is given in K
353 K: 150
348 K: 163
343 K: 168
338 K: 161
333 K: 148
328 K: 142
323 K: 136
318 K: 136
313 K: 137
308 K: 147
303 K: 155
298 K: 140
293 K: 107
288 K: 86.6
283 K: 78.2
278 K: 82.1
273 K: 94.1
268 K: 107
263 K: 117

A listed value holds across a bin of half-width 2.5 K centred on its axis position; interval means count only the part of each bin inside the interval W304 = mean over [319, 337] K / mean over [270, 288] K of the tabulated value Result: 1.67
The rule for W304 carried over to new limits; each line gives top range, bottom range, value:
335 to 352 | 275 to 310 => 1.44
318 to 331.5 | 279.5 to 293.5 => 1.59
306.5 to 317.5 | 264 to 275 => 1.36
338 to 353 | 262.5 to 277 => 1.59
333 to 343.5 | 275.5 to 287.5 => 1.97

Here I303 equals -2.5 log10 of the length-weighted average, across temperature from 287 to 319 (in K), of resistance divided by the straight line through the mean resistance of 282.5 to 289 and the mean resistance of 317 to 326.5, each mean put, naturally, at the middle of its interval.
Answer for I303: -0.210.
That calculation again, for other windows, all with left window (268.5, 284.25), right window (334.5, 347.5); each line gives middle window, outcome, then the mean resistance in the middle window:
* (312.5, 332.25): 0.02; 139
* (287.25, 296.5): 0.03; 103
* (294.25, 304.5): -0.23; 142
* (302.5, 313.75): -0.17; 146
